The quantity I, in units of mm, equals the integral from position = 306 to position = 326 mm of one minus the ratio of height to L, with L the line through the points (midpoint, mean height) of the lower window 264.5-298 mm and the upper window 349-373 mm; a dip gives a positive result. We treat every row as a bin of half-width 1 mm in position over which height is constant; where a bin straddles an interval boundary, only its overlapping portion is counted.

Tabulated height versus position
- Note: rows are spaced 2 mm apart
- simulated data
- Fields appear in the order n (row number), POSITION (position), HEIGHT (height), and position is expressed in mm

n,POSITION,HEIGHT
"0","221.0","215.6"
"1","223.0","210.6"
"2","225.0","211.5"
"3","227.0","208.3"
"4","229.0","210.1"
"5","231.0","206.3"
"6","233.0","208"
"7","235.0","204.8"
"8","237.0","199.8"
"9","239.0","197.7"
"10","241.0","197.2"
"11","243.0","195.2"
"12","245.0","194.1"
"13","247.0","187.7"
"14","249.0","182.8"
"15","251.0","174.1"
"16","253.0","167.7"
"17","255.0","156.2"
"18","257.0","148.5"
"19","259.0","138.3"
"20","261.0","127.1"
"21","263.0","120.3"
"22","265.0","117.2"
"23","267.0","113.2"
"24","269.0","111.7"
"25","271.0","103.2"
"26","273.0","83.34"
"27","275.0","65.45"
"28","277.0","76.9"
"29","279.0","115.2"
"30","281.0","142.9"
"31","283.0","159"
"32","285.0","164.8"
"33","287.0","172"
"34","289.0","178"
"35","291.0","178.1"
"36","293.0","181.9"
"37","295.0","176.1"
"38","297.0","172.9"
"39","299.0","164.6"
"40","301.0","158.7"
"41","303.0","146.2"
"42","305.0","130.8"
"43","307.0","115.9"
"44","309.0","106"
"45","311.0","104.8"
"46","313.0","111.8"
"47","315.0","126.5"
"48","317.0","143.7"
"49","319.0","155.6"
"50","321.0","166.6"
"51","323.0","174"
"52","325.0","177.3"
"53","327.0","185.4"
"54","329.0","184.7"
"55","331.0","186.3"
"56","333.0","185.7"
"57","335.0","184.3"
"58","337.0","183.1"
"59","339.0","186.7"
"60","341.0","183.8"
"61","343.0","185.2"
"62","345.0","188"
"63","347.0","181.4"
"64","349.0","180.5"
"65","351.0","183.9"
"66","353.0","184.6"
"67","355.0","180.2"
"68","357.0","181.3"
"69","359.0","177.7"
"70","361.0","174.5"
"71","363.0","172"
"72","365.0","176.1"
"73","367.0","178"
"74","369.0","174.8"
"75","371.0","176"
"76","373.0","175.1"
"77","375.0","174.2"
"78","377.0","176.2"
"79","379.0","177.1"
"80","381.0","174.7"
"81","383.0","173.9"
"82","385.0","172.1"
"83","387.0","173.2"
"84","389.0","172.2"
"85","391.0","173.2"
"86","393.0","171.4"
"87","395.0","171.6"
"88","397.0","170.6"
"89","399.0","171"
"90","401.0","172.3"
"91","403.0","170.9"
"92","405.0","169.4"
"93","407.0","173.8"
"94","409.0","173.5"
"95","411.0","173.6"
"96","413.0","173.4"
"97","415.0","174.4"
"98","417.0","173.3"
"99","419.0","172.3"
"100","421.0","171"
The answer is 2.2 mm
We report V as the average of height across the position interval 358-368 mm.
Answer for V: 176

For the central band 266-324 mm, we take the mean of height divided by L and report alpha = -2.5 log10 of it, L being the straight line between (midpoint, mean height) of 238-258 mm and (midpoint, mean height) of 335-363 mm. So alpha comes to 0.30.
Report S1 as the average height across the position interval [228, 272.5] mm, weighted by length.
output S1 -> 165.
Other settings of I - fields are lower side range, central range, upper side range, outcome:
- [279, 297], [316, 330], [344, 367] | 0.3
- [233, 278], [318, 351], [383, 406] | -3.7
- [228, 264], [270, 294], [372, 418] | 5.7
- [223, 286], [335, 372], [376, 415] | -2.6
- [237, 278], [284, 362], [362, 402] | -3.3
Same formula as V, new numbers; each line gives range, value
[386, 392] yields 173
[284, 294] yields 175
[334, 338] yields 184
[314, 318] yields 135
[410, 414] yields 174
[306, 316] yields 113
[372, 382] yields 175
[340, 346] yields 186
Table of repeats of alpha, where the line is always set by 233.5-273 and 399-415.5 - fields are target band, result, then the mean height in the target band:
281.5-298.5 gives -0.064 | 172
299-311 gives 0.230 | 132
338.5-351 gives -0.107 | 184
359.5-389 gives -0.033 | 175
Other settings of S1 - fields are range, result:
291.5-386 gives 168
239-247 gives 195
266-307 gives 139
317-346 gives 179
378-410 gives 173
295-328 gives 147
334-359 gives 183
